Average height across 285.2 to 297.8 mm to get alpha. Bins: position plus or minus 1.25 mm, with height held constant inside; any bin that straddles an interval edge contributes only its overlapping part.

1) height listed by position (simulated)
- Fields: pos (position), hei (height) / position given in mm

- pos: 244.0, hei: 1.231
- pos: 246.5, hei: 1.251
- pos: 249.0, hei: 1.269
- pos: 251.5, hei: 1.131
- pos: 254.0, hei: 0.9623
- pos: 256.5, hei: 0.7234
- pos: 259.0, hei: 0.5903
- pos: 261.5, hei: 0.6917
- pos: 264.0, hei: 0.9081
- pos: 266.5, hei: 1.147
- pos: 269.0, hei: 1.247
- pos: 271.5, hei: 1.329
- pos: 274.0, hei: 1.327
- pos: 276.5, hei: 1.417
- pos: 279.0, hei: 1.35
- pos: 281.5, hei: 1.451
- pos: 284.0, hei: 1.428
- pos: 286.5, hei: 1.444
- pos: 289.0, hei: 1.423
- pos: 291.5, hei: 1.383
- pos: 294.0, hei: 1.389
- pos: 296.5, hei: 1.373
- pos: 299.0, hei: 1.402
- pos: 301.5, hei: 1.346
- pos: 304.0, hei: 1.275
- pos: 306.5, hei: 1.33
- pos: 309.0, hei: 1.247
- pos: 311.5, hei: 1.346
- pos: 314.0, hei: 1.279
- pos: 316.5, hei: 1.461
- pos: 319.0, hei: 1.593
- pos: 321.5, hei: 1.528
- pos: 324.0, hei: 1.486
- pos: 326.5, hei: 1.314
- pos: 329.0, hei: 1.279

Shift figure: 1.4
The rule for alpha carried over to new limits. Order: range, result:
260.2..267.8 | 0.916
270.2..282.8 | 1.37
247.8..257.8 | 1.02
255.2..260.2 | 0.661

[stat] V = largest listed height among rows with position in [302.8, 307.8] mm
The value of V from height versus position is 1.33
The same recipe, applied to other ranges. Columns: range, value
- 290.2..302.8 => 1.402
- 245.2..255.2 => 1.269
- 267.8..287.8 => 1.451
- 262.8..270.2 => 1.247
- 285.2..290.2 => 1.444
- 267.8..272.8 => 1.329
